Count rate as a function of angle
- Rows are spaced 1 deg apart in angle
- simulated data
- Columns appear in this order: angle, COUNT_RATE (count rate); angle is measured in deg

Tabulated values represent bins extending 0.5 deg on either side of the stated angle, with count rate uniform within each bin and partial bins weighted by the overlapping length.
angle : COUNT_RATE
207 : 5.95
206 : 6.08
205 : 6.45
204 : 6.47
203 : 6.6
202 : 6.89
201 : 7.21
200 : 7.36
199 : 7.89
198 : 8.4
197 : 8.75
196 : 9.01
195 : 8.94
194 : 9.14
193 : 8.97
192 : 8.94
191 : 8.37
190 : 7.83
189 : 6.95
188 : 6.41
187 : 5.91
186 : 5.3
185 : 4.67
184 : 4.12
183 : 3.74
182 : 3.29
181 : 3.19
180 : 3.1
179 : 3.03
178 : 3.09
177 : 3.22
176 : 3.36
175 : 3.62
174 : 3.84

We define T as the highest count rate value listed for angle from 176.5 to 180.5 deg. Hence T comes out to 3.22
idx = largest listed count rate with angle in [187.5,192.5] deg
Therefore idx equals 8.94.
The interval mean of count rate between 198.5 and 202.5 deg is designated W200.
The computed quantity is 7.34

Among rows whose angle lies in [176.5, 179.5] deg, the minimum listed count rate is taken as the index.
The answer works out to 3.03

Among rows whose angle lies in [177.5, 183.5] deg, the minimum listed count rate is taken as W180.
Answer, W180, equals 3.03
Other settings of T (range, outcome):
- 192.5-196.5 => 9.14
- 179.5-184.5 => 4.12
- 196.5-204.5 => 8.75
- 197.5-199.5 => 8.4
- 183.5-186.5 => 5.3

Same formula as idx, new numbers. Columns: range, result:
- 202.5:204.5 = 6.6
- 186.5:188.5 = 6.41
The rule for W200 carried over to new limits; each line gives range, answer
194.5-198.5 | 8.77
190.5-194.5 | 8.86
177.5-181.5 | 3.1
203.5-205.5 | 6.46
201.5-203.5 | 6.74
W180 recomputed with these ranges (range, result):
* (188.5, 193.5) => 6.95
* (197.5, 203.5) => 6.6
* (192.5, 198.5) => 8.4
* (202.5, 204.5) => 6.47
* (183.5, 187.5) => 4.12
